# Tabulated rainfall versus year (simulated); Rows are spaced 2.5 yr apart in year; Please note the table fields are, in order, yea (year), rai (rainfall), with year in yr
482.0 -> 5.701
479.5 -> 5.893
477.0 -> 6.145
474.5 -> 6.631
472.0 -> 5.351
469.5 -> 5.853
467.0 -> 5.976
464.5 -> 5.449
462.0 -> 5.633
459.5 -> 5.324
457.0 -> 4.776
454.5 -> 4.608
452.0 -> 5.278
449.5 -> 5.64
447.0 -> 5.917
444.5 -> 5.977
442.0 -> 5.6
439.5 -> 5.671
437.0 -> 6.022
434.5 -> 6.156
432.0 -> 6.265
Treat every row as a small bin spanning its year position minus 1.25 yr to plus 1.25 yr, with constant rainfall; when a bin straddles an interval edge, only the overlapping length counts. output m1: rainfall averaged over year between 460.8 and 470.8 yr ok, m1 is 5.73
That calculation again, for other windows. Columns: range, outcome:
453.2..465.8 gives 5.16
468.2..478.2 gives 5.99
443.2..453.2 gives 5.7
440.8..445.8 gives 5.79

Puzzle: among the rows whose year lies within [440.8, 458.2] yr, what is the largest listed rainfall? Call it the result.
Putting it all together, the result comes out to 5.977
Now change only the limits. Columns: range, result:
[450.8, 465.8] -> 5.633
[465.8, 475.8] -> 6.631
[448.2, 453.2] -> 5.64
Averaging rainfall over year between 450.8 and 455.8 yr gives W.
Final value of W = 4.94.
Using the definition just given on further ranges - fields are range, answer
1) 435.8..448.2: 5.84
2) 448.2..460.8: 5.13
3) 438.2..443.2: 5.64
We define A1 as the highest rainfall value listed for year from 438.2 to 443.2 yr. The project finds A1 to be 5.671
